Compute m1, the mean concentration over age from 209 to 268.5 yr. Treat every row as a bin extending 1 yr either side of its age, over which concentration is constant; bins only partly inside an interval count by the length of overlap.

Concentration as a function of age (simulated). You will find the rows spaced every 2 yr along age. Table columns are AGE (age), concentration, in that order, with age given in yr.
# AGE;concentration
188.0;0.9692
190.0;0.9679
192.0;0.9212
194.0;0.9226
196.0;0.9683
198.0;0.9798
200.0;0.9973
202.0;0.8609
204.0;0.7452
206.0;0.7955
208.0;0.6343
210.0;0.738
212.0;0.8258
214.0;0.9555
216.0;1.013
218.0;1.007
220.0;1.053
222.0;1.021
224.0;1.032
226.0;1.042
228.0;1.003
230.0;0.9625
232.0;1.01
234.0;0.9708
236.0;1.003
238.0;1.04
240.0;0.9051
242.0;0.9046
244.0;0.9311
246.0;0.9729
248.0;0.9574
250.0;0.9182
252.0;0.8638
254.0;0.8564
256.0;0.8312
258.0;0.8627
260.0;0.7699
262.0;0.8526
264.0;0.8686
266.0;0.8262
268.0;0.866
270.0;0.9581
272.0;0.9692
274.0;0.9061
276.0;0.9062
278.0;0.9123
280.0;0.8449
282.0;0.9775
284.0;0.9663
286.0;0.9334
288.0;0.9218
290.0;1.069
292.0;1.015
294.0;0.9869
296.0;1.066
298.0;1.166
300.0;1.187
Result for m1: 0.929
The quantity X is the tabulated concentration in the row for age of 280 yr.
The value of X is 0.8449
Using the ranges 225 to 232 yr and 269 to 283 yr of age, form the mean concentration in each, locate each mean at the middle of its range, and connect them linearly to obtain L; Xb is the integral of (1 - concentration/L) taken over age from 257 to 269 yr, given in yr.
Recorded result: 1.3 yr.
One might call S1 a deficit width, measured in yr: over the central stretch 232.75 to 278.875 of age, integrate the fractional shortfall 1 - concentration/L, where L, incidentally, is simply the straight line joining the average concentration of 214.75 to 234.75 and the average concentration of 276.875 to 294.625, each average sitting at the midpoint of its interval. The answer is 3.6 yr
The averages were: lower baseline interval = 1.01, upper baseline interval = 0.958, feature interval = 0.907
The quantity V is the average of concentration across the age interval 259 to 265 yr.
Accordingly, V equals 0.83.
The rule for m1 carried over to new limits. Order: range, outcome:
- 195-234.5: 0.93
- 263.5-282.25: 0.901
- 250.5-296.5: 0.913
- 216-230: 1.02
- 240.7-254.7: 0.916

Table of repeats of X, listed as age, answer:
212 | 0.8258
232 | 1.01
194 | 0.9226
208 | 0.6343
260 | 0.7699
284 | 0.9663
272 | 0.9692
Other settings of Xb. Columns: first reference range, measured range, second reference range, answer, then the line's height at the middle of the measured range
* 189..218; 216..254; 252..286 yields -3.9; 0.886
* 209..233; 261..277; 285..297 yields 1.6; 0.99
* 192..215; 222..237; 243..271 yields -2.3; 0.87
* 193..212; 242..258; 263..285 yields -0.2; 0.889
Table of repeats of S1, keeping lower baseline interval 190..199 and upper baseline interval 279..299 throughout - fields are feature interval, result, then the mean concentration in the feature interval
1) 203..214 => 2.19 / 0.767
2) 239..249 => 0.40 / 0.934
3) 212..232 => -0.78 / 1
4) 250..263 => 1.78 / 0.845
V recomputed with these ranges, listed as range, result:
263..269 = 0.854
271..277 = 0.927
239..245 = 0.914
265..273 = 0.905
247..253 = 0.913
